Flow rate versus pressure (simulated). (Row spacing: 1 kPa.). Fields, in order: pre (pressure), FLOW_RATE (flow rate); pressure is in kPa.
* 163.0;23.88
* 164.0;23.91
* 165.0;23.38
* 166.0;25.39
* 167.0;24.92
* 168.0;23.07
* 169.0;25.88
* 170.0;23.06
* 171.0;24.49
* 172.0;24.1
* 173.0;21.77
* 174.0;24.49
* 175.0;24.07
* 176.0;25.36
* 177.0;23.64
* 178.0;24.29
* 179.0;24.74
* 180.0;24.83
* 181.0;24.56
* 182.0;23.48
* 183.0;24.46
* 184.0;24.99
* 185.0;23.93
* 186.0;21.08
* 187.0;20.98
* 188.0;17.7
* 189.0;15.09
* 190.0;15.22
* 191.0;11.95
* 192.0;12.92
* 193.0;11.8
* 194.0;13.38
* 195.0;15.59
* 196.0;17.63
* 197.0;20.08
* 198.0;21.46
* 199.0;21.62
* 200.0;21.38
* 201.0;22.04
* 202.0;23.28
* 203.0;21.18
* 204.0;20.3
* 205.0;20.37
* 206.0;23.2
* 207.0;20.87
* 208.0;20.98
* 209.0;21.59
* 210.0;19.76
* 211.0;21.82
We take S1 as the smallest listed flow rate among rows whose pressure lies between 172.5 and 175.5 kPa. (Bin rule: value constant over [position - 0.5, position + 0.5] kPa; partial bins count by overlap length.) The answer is 21.77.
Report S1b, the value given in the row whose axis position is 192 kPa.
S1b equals 12.92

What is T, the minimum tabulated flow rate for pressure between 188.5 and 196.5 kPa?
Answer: 11.8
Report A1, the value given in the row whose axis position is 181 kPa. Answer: 24.56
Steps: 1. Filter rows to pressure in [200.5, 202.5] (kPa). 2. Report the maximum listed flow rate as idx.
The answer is 23.28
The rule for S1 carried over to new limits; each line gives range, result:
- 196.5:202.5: 20.08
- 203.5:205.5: 20.3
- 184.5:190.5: 15.09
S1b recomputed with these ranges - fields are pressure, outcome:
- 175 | 24.07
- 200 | 21.38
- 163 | 23.88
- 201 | 22.04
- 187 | 20.98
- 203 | 21.18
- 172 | 24.1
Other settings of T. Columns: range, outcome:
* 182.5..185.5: 23.93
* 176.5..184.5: 23.48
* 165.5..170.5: 23.06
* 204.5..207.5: 20.37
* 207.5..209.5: 20.98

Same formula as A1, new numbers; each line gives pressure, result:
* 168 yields 23.07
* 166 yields 25.39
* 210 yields 19.76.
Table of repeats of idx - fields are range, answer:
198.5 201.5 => 22.04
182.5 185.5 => 24.99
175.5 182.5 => 25.36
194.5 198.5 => 21.46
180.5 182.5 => 24.56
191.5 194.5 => 13.38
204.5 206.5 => 23.2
